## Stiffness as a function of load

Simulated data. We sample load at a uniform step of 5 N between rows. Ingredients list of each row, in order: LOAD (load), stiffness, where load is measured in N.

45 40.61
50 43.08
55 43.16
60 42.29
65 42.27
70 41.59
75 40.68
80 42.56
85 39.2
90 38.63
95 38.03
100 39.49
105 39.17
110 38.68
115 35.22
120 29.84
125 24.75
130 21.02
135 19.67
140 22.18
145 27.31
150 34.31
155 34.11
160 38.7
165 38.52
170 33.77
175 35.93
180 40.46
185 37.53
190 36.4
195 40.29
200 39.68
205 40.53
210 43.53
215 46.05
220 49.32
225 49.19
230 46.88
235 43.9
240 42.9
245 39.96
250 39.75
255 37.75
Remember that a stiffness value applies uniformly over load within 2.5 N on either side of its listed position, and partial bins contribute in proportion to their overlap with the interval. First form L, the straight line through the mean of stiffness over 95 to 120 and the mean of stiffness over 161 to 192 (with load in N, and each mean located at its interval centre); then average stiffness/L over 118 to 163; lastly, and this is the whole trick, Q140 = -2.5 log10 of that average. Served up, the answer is 0.31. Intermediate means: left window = 37.3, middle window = 28.1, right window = 37.2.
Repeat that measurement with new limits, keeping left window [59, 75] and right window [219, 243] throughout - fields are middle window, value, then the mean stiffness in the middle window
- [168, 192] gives 0.21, 36.9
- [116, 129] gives 0.49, 27.5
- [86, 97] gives 0.11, 38.5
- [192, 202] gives 0.14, 39.8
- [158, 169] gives 0.17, 37.9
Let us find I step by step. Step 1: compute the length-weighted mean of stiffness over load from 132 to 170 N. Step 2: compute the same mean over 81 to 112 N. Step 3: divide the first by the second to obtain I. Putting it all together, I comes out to 0.79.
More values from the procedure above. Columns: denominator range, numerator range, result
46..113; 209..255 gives 1.09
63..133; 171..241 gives 1.16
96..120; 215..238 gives 1.26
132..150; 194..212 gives 1.67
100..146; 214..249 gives 1.54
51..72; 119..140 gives 0.55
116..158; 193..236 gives 1.64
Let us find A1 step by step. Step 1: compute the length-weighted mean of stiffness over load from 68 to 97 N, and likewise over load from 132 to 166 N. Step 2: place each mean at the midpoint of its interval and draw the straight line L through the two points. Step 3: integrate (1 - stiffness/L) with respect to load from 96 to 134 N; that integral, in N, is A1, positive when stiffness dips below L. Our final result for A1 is 3.5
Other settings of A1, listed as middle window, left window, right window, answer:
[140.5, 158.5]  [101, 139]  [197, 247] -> 1.5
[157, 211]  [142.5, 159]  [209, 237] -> 0.6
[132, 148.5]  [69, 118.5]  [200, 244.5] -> 7.0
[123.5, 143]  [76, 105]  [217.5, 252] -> 9.1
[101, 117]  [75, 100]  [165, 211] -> 0.6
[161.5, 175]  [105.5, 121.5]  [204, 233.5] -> 1.5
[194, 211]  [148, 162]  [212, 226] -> 1.5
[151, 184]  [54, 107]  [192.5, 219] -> 4.0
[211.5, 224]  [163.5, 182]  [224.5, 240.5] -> -1.2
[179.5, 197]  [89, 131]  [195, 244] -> 1.3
